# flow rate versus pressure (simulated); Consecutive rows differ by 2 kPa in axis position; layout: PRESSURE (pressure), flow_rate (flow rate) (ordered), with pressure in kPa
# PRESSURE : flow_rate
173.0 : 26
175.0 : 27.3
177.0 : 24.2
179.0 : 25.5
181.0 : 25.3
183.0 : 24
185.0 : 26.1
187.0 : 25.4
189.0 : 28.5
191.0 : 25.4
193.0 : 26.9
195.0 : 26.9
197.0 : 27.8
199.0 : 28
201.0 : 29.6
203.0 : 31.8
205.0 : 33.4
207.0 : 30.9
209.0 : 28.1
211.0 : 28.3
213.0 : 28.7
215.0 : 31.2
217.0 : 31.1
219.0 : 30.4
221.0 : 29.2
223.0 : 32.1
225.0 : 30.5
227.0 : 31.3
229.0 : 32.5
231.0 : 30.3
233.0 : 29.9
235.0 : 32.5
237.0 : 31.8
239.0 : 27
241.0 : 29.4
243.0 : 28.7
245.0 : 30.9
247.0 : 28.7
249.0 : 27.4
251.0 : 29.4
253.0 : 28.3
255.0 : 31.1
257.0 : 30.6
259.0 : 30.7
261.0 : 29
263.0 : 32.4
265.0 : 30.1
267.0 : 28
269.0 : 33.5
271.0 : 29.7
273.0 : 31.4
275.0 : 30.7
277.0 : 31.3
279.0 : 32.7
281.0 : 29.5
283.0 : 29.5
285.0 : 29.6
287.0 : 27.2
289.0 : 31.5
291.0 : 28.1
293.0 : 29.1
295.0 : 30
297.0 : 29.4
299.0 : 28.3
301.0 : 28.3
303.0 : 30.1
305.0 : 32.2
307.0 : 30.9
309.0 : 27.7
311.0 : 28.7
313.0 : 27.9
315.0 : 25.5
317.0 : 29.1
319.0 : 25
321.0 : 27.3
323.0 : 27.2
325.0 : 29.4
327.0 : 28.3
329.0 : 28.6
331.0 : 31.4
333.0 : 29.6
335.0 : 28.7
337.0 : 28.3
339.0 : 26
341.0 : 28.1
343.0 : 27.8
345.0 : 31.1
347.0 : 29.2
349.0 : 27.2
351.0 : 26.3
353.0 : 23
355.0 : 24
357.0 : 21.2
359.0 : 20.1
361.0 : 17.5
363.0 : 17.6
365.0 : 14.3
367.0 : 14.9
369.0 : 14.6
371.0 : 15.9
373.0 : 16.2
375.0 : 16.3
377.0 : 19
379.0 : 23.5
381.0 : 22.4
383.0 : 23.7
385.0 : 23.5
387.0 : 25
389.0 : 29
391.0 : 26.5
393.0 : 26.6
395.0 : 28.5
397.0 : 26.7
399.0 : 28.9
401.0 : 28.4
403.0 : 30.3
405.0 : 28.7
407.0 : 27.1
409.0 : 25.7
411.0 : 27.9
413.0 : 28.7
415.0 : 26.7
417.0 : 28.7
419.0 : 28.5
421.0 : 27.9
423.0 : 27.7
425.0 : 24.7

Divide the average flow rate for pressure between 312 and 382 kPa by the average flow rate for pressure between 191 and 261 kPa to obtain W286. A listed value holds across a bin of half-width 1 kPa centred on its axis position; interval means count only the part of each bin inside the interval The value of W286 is 0.8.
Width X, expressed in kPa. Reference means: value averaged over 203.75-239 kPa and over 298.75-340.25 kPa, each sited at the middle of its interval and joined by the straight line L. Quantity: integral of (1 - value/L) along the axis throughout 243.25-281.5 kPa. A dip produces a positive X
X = -0.69 kPa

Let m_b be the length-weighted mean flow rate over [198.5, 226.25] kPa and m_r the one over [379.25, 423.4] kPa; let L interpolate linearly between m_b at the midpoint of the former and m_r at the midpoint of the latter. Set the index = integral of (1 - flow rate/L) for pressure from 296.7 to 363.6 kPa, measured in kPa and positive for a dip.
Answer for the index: 2.80 kPa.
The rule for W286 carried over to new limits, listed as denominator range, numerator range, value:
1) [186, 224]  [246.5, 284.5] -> 1.04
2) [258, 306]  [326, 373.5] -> 0.79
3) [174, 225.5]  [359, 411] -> 0.81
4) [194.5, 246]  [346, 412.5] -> 0.78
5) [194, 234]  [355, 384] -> 0.62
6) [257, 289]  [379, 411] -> 0.88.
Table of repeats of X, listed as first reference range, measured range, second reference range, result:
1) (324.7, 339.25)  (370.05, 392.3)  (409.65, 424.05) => 4.99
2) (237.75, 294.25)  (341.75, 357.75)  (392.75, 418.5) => 1.33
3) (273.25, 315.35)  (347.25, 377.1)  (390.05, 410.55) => 9.40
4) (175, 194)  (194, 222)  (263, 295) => -2.90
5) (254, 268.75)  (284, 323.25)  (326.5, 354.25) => 0.67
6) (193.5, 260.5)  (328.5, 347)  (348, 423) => -2.29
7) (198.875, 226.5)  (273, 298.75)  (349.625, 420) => -2.27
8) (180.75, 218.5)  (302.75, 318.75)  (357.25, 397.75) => -3.33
